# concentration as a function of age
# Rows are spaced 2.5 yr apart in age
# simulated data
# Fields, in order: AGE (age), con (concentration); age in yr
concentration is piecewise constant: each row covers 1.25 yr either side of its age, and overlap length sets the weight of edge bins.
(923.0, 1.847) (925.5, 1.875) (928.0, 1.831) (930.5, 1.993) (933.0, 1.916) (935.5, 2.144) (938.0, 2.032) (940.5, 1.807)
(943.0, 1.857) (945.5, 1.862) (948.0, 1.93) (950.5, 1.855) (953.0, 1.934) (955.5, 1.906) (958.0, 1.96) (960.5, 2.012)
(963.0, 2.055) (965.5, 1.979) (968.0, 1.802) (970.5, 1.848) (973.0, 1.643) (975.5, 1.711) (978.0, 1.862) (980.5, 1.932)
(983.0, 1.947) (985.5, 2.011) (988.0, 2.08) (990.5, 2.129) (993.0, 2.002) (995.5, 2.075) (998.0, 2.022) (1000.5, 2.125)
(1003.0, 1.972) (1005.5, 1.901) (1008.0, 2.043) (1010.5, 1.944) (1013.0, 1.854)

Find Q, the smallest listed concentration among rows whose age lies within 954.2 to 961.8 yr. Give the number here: 1.906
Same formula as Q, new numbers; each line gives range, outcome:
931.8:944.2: 1.807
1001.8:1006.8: 1.901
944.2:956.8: 1.855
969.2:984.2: 1.643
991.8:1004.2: 1.972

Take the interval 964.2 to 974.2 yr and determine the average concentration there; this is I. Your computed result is 1.82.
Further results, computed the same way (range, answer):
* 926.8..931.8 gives 1.91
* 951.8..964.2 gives 1.97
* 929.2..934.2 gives 1.95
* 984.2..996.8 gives 2.06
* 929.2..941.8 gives 1.98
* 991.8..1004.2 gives 2.04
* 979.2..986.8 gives 1.96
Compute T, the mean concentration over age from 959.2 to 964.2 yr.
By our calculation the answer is 2.03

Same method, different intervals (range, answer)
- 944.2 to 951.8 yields 1.88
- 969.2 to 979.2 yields 1.77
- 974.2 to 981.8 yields 1.83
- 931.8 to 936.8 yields 2.03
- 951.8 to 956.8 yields 1.92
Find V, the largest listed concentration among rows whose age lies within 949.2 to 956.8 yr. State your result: 1.934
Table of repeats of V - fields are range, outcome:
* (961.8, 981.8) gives 2.055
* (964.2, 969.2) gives 1.979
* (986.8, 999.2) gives 2.129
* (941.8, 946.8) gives 1.862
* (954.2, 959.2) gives 1.96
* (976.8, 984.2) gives 1.947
